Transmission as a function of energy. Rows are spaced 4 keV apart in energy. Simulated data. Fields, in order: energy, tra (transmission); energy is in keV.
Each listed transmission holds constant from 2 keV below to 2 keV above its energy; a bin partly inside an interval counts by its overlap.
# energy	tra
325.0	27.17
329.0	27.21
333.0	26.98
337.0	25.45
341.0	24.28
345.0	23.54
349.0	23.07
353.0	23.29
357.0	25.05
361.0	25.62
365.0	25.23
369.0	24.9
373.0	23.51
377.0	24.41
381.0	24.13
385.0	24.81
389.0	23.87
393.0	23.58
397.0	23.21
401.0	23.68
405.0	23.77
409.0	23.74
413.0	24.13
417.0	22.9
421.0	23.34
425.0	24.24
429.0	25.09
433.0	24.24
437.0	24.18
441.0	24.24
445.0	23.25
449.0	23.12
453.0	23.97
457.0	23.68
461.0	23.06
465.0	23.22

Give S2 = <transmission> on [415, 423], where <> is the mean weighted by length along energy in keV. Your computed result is 23.1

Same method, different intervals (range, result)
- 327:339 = 26.5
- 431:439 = 24.2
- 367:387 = 24.4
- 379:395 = 24.1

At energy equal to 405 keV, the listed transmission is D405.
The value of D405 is 23.77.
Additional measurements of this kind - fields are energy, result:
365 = 25.23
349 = 23.07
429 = 25.09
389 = 23.87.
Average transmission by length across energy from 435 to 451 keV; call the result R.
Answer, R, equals 23.7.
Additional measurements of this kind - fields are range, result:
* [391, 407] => 23.6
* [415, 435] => 24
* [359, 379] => 24.7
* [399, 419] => 23.6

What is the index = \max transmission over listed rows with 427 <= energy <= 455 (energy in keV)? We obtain 25.09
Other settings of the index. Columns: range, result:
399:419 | 24.13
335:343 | 25.45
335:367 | 25.62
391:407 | 23.77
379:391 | 24.81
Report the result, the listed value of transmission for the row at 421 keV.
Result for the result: 23.34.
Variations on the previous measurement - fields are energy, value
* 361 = 25.62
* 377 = 24.41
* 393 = 23.58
